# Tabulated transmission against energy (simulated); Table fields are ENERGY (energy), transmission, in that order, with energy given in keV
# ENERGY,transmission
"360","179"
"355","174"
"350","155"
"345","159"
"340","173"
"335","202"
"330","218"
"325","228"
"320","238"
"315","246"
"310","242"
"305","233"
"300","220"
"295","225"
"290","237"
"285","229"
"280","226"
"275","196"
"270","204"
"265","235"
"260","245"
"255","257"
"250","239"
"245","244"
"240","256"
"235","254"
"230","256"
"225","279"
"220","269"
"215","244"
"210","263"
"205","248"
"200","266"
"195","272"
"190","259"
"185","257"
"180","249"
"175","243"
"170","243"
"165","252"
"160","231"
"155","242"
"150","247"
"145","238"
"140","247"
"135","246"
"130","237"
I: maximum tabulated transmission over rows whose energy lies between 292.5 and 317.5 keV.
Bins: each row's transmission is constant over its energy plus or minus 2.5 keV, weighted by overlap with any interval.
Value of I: 246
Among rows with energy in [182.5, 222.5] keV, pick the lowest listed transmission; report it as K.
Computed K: 244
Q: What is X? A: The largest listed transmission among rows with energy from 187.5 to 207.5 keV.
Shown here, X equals 272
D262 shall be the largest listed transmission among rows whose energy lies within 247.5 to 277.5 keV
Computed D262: 257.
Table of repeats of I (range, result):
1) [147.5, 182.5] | 252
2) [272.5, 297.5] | 237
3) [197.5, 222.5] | 269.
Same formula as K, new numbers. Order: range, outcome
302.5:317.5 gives 233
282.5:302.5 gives 220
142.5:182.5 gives 231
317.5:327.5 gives 228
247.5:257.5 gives 239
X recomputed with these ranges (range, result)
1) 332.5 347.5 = 202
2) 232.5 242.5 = 256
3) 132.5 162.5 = 247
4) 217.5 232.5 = 279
